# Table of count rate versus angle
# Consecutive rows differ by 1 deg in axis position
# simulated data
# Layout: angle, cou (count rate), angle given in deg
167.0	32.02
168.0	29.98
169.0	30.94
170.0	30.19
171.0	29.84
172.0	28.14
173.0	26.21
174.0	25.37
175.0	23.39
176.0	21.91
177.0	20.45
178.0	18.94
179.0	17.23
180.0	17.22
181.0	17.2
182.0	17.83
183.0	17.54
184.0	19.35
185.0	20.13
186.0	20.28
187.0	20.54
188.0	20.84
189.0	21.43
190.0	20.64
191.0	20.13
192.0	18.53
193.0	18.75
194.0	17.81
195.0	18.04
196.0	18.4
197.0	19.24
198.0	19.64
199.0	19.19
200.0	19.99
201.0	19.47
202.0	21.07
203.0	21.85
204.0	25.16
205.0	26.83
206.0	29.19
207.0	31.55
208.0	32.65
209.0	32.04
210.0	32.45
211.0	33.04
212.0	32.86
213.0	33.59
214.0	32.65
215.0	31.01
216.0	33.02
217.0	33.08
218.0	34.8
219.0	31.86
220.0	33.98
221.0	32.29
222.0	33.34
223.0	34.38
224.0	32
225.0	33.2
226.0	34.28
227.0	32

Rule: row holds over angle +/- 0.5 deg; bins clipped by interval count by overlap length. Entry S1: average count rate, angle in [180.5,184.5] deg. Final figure 18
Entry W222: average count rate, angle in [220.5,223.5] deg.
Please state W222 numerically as 33.3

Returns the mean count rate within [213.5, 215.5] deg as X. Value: 31.8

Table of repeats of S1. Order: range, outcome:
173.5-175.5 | 24.4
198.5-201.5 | 19.6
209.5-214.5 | 32.9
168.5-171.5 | 30.3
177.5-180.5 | 17.8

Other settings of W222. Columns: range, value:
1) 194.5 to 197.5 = 18.6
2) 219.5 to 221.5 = 33.1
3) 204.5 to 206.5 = 28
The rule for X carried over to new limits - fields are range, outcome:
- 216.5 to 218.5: 33.9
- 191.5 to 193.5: 18.6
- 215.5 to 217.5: 33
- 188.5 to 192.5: 20.2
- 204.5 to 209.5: 30.5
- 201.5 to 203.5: 21.5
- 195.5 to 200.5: 19.3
